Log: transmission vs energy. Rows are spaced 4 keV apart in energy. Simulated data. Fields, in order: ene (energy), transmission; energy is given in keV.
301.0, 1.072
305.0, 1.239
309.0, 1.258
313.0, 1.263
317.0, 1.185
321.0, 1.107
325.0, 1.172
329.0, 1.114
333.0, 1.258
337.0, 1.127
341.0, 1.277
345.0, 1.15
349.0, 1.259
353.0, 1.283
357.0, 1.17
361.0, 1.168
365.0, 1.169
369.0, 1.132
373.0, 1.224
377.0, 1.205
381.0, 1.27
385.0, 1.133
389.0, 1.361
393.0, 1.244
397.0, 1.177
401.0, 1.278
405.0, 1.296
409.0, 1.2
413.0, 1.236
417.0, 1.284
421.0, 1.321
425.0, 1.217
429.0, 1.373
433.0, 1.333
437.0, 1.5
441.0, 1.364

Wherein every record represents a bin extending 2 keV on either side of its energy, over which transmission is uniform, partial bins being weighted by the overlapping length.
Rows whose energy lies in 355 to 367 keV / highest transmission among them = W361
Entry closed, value 1.17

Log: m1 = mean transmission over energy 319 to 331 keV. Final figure 1.13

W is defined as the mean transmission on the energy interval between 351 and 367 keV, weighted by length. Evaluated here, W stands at 1.2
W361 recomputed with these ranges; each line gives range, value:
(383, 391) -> 1.361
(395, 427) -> 1.321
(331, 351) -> 1.277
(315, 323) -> 1.185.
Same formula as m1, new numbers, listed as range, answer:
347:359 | 1.24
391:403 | 1.23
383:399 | 1.23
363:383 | 1.2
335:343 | 1.2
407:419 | 1.24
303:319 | 1.24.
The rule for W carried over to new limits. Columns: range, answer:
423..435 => 1.31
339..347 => 1.21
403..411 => 1.25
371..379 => 1.21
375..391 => 1.24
